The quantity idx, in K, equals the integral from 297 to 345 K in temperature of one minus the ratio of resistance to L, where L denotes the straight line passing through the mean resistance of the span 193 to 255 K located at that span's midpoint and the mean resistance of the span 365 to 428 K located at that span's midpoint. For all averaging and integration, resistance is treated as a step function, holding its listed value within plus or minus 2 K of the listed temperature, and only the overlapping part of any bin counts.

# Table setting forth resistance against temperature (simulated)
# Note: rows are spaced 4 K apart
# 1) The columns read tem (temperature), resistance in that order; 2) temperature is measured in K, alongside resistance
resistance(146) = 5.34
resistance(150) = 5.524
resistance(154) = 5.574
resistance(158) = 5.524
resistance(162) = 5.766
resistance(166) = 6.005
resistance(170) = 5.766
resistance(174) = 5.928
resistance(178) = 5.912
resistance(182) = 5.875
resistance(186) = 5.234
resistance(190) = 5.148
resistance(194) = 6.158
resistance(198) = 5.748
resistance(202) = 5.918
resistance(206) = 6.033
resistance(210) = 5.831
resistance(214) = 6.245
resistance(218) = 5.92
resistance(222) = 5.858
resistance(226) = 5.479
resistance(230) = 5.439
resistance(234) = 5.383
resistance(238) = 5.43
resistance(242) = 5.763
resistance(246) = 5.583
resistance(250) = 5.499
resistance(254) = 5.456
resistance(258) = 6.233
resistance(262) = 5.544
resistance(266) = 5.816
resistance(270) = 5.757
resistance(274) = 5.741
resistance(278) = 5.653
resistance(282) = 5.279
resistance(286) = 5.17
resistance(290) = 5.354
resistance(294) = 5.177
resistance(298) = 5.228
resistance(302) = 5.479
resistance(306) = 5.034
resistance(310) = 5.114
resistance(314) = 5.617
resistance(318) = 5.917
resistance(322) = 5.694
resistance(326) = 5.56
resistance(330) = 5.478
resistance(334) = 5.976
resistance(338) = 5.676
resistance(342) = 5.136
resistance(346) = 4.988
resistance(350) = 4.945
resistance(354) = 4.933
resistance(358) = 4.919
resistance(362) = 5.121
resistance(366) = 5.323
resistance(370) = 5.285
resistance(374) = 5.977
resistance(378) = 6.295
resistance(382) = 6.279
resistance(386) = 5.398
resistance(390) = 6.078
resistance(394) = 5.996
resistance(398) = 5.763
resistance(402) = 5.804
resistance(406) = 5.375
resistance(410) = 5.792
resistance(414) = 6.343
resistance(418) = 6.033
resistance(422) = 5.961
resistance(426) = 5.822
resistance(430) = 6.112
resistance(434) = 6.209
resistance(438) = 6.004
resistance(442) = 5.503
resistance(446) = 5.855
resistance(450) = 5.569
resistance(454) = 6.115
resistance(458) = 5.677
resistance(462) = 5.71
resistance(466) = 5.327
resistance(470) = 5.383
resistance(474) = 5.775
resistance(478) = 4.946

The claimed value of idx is 2.6 K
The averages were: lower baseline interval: 5.73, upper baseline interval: 5.85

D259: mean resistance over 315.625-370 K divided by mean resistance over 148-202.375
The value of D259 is 0.9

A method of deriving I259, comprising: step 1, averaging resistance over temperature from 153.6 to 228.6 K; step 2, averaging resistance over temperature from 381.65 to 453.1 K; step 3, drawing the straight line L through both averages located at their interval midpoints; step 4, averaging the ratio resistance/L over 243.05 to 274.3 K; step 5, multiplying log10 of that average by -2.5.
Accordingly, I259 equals 0.02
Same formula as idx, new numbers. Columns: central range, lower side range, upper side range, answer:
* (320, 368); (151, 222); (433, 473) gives 3.7 K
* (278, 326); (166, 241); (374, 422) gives 3.7 K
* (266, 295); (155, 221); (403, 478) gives 1.6 K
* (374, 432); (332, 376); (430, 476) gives -4.3 K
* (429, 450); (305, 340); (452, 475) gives -0.9 K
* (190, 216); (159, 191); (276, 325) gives -1.3 K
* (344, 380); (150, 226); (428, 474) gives 2.9 K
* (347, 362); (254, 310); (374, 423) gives 2.1 K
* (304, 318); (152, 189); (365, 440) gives 1.1 K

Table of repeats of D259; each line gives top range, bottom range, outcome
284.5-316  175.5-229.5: 0.91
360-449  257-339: 1.05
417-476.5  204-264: 1.01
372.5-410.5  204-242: 1.02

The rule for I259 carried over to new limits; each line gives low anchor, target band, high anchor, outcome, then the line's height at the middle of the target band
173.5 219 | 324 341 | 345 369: -0.10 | 5.17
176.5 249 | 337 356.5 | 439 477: 0.12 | 5.68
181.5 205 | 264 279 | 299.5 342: -0.03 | 5.59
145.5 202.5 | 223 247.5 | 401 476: 0.04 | 5.72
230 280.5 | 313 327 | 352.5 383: -0.03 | 5.56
